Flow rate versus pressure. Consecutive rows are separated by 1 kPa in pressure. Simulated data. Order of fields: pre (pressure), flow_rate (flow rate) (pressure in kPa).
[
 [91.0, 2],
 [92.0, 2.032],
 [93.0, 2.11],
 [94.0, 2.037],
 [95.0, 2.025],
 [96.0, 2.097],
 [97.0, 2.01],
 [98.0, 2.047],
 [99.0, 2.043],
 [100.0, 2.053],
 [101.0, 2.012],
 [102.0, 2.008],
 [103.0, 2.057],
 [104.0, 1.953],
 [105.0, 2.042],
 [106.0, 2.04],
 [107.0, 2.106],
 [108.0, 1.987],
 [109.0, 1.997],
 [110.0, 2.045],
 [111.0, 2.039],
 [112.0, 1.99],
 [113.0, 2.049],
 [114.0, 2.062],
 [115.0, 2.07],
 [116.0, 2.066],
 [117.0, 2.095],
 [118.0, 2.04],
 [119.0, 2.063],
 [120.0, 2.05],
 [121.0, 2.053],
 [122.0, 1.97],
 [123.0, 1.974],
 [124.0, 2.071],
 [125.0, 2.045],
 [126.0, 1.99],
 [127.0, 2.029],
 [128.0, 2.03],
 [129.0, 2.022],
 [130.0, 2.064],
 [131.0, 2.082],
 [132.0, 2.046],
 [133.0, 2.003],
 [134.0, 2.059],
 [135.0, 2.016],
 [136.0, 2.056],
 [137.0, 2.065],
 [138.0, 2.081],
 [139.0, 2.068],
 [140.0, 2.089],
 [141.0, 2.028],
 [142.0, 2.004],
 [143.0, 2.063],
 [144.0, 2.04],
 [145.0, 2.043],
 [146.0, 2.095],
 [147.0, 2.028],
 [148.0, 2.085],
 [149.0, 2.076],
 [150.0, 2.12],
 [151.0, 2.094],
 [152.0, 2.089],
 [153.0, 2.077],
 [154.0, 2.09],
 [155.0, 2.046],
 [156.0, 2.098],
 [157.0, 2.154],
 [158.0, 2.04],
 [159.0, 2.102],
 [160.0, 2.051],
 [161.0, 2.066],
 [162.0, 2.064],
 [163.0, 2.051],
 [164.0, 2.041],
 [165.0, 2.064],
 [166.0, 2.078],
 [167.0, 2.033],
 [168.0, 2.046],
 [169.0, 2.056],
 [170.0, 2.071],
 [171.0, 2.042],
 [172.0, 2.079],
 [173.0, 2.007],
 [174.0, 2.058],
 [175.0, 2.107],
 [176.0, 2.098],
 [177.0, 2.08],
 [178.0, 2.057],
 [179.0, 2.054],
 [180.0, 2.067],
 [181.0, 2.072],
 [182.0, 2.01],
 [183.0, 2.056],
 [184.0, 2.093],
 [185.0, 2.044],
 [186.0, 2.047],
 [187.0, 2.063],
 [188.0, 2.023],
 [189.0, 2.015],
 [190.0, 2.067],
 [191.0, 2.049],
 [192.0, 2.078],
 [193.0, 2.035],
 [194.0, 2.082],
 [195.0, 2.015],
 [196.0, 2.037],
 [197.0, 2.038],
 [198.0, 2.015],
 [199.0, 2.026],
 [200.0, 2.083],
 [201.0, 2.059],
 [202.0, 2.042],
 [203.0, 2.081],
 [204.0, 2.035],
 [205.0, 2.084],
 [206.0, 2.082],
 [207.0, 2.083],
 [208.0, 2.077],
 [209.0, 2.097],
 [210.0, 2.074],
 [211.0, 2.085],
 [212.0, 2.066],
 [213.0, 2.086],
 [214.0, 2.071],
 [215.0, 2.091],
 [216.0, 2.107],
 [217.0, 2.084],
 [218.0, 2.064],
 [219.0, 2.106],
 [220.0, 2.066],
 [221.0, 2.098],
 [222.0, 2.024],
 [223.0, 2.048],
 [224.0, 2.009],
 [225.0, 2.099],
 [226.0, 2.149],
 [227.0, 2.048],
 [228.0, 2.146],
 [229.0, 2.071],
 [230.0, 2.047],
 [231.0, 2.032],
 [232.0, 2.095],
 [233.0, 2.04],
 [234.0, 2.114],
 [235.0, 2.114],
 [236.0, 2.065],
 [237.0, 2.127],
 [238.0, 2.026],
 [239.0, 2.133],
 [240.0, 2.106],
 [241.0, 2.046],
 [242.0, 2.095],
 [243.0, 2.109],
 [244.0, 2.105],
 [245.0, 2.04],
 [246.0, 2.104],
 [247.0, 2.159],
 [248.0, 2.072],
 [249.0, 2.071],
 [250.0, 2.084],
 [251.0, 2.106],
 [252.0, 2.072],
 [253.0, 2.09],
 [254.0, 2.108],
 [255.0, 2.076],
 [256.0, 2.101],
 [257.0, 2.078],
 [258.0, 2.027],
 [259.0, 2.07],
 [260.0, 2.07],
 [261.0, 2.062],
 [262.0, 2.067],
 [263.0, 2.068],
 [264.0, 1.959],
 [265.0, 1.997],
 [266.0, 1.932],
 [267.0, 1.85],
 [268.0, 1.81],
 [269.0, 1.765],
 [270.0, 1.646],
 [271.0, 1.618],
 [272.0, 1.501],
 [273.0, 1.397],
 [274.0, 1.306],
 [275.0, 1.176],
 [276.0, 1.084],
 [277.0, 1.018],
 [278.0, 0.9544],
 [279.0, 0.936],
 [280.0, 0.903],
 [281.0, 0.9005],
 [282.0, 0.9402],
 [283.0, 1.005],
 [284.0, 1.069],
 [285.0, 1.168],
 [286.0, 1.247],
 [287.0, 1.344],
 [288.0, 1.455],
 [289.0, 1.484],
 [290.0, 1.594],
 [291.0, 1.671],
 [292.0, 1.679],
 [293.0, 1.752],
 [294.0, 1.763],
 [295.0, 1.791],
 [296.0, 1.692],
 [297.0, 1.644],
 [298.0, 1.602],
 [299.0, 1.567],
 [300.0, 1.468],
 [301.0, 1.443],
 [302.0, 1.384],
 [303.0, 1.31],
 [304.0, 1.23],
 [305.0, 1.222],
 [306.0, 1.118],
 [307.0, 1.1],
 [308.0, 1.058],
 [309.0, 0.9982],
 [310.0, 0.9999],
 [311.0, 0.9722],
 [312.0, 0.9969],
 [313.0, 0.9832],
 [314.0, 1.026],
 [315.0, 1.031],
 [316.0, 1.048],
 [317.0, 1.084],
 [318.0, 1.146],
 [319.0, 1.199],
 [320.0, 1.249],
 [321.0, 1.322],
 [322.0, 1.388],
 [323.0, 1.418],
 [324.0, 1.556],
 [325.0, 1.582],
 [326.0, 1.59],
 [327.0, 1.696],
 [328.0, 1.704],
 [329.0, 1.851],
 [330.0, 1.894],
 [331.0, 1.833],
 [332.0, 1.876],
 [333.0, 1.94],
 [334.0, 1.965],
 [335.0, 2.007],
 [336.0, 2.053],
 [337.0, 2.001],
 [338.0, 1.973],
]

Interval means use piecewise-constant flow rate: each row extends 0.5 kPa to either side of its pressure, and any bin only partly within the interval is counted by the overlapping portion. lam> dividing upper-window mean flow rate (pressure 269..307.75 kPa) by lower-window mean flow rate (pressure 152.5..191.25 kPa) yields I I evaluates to 0.7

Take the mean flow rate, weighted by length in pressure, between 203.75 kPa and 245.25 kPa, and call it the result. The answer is 2.08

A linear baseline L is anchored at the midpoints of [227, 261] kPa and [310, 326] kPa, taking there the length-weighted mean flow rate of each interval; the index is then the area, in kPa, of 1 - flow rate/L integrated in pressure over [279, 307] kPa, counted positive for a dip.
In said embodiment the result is 2.2 kPa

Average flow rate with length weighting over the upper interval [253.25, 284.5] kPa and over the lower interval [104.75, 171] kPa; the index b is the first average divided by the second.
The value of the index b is 0.8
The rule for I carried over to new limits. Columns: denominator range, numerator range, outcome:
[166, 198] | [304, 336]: 0.68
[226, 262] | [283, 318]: 0.63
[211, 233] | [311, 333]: 0.68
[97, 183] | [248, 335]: 0.75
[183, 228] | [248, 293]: 0.79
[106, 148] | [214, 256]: 1.02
